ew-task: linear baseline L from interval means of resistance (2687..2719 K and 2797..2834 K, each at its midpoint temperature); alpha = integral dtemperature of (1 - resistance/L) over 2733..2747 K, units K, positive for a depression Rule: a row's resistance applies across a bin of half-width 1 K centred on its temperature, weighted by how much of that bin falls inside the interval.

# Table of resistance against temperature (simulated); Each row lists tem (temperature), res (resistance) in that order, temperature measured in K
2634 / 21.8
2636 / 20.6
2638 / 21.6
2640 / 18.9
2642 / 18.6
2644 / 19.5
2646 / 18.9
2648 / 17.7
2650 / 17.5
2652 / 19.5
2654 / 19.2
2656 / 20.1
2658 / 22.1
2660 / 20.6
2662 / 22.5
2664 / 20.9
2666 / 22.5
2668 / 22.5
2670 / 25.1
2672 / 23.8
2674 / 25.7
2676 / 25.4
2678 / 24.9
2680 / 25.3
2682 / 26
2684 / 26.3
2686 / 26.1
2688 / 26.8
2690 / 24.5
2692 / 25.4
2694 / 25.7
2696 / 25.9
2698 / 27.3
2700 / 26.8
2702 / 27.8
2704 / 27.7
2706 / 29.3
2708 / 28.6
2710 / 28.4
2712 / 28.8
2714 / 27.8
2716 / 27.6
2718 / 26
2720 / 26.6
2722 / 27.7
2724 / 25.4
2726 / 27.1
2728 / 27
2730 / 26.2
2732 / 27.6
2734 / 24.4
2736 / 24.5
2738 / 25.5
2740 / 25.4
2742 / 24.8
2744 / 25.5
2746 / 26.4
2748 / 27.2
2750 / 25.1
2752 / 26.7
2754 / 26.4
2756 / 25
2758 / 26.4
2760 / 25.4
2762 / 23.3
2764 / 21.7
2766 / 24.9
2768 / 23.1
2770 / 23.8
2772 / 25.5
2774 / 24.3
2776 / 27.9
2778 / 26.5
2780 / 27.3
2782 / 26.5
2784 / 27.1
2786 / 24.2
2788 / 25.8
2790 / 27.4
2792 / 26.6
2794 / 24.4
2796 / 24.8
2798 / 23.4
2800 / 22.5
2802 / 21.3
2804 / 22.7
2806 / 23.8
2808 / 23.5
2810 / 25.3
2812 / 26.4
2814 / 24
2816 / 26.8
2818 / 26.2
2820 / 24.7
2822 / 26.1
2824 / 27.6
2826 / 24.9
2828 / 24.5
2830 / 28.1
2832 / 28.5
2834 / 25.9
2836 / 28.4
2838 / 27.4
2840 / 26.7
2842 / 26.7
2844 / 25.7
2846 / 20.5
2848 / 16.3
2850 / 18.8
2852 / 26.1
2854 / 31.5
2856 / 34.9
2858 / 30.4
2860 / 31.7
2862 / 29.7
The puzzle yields 0.7 K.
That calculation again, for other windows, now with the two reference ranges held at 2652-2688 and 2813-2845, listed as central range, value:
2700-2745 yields -4.4 K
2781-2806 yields 1.0 K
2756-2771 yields 0.6 K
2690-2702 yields -1.1 K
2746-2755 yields -0.5 K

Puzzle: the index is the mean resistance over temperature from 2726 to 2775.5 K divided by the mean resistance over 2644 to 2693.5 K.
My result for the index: 1.11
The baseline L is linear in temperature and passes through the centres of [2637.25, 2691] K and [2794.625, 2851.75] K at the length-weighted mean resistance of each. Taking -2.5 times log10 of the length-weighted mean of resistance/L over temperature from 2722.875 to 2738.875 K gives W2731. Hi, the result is -0.12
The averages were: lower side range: 22.3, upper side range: 24.7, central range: 26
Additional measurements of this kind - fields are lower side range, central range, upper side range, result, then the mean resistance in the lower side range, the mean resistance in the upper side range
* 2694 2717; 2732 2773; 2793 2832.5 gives 0.06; 27.7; 24.9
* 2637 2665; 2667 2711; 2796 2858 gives -0.24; 19.8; 25.4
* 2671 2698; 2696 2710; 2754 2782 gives -0.09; 25.6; 25.1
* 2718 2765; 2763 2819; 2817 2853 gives 0.02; 25.7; 25.2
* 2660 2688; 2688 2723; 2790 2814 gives -0.12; 24.3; 24.2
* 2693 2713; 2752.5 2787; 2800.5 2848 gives 0.04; 27.6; 25.2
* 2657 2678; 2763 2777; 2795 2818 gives -0.03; 23.2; 24.1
